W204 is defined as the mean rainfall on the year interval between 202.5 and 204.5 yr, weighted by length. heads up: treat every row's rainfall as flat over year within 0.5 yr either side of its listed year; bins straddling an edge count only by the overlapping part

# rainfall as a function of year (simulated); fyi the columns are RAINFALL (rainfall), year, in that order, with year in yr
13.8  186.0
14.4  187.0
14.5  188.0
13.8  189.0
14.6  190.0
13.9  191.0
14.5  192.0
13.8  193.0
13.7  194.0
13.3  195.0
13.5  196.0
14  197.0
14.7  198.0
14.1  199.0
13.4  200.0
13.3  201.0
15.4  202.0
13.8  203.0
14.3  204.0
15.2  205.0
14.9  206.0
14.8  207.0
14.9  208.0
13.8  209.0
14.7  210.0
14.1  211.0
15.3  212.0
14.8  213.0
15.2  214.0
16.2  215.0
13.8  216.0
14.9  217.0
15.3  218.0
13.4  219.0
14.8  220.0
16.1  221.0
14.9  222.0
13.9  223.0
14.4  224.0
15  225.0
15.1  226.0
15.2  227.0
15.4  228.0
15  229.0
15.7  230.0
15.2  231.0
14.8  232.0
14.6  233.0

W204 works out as 14.1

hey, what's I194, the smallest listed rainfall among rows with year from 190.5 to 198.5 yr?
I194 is 13.3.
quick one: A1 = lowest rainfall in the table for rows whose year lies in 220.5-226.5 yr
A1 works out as 13.9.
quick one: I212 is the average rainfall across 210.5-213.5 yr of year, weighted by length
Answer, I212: 14.7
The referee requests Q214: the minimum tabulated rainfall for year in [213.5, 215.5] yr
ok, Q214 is 15.2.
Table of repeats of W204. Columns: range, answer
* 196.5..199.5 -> 14.3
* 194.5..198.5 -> 13.9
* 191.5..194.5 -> 14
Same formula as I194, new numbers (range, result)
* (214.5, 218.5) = 13.8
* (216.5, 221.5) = 13.4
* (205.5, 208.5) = 14.8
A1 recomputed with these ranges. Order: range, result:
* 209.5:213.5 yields 14.1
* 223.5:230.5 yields 14.4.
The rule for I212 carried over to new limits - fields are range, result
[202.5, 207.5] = 14.6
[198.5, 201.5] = 13.6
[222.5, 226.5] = 14.6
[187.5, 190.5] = 14.3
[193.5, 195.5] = 13.5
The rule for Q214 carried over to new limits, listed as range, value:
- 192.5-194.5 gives 13.7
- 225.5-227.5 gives 15.1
